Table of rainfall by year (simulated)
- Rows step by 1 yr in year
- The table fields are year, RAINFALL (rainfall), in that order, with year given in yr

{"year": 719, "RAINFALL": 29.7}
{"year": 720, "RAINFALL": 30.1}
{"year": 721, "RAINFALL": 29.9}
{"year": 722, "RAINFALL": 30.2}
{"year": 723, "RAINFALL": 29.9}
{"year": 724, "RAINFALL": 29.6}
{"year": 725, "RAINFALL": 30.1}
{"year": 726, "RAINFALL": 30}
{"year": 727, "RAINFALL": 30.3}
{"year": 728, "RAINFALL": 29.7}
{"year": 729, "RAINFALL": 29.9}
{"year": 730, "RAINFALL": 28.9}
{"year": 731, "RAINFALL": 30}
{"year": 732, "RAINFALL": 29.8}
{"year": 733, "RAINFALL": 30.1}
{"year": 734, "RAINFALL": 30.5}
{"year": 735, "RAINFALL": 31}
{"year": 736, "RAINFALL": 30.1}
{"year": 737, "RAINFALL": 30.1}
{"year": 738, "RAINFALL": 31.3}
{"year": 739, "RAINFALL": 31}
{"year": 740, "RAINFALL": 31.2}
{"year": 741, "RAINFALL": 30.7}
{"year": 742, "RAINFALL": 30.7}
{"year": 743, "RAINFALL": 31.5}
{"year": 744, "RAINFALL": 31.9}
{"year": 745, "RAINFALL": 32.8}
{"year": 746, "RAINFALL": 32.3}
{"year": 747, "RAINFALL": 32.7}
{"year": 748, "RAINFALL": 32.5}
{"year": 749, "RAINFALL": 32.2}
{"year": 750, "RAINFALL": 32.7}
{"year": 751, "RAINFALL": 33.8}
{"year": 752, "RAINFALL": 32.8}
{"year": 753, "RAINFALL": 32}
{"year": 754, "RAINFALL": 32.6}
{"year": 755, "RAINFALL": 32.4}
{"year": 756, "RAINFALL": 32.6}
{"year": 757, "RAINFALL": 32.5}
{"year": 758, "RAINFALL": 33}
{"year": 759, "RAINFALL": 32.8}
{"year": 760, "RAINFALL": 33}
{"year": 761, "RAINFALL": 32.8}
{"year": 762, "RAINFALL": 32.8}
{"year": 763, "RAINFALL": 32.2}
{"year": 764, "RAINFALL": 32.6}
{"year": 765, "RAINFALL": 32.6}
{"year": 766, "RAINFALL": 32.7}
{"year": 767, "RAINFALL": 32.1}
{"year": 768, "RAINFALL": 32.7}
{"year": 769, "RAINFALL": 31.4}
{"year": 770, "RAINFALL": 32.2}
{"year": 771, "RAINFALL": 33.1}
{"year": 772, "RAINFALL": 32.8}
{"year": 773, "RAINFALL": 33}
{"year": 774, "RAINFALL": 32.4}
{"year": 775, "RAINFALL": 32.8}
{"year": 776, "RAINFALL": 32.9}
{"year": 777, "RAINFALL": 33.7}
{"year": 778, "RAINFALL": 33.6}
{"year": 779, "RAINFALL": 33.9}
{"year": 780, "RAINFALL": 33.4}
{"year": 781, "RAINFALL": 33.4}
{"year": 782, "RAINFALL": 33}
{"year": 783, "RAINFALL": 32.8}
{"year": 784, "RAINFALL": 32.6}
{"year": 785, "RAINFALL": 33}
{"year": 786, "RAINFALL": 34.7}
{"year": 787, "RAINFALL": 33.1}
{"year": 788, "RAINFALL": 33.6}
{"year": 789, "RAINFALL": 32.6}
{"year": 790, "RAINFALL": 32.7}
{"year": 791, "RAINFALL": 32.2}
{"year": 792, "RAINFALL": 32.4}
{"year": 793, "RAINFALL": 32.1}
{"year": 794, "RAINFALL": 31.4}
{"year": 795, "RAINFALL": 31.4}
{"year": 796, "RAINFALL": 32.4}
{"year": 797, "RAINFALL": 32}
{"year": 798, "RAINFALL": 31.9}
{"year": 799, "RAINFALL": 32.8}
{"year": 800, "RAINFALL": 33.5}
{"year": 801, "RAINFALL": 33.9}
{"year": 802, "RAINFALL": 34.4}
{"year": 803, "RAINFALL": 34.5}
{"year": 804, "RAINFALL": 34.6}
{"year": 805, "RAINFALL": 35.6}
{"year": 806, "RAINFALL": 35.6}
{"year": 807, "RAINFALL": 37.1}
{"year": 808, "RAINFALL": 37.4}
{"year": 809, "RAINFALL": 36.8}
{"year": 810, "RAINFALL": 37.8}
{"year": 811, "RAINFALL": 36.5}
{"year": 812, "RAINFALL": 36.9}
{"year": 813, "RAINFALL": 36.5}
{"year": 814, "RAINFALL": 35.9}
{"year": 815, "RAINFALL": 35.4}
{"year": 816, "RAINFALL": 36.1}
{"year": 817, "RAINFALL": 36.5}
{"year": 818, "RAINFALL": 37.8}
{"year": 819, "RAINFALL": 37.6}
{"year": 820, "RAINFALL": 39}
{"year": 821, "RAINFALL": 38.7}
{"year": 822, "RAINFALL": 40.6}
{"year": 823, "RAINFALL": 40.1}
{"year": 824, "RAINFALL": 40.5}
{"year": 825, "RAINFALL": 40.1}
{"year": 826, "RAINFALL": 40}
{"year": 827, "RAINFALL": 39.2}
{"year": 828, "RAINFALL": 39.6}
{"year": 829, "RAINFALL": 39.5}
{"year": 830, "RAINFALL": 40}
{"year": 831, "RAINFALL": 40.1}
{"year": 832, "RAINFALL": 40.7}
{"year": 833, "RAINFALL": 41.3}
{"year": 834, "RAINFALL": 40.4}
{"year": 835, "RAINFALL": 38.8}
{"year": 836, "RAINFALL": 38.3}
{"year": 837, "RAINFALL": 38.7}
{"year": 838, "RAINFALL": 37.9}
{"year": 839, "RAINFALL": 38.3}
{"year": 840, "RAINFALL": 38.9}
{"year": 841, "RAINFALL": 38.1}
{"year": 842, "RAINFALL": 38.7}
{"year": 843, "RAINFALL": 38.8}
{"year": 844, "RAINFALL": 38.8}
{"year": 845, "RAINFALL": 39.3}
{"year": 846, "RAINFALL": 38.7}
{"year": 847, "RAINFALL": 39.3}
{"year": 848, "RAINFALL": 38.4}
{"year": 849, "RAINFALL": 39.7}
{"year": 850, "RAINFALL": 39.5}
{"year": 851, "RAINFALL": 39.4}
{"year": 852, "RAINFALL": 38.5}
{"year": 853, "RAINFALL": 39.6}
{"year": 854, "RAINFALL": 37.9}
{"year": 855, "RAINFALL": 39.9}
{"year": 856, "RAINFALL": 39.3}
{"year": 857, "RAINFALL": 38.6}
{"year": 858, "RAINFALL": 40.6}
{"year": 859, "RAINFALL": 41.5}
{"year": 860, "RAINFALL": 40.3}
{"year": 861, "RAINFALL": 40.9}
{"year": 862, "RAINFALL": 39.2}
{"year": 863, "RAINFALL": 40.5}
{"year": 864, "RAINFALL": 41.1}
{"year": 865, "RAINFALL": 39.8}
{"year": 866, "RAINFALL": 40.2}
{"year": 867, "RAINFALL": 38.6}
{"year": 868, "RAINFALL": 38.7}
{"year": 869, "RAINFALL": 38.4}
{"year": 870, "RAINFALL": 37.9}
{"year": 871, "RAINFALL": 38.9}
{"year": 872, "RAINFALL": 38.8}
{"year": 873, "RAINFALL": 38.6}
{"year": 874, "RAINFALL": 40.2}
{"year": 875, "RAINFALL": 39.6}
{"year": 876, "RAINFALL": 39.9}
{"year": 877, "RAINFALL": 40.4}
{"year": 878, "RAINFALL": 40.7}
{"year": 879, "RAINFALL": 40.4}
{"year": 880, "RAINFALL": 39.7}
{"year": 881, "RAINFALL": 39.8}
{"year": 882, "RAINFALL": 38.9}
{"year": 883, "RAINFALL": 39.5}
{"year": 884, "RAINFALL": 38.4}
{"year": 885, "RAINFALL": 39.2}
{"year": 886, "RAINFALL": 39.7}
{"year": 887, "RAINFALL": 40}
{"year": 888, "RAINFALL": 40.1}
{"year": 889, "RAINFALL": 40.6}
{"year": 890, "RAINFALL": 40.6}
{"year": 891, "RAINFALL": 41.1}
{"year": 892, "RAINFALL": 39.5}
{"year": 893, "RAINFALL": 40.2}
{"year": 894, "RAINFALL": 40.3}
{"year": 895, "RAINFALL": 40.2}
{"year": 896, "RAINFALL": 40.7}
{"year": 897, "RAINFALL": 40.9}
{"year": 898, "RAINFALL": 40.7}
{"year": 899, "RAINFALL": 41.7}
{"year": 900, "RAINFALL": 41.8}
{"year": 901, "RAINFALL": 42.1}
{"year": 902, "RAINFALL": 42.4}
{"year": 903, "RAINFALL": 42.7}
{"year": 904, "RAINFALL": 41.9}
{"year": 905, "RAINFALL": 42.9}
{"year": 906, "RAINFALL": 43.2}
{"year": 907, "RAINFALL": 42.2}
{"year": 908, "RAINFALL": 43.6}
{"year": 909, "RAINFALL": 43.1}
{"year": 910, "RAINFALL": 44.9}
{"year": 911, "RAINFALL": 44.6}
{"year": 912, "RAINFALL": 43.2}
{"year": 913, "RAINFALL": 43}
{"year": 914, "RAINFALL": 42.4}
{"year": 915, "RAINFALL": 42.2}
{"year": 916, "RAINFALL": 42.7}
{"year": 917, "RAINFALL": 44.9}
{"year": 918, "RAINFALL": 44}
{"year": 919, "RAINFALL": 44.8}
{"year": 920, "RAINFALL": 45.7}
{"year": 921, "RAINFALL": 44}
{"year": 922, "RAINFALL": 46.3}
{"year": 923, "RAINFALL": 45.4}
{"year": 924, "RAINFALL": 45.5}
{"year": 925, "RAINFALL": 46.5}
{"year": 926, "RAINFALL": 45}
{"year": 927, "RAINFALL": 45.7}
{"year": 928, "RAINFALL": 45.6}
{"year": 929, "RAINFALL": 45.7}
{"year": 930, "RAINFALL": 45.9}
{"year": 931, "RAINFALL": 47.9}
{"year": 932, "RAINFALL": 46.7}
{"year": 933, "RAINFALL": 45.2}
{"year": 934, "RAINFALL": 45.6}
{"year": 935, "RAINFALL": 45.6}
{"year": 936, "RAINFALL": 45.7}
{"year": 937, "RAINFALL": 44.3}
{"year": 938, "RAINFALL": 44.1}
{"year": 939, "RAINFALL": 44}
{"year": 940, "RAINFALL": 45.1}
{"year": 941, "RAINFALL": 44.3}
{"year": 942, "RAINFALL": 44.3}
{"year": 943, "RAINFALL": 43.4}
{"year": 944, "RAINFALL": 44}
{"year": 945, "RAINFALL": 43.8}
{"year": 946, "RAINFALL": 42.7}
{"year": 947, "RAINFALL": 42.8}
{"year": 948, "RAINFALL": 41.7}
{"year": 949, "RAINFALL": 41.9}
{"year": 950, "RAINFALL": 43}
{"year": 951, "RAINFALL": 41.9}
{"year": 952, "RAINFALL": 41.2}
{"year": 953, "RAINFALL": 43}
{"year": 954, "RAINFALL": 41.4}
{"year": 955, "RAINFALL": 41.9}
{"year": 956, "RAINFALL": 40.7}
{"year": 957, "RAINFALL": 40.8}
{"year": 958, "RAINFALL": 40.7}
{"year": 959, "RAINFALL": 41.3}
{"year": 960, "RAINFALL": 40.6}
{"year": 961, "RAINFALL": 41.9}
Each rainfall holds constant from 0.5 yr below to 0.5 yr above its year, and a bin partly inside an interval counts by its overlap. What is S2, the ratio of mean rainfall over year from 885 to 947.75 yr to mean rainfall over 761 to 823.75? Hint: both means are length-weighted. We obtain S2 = 1.27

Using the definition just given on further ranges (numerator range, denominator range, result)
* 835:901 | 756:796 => 1.21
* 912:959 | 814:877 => 1.12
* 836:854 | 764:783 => 1.18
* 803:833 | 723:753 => 1.22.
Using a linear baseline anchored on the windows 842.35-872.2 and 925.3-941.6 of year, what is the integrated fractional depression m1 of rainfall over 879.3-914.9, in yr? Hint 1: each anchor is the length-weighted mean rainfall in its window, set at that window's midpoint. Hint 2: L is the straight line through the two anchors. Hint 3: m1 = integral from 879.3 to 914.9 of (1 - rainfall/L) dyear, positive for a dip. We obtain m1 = 1.03 yr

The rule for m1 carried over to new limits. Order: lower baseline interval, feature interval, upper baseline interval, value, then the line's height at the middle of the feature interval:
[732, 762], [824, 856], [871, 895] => -1.7 yr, 37.3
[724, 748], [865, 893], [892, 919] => 0.7 yr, 40.6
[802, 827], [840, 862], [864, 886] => -0.4 yr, 38.6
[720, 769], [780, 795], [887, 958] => 0.7 yr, 34.3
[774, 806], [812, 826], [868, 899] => -1.1 yr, 35.2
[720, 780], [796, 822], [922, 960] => -0.2 yr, 35.5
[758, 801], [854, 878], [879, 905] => -0.6 yr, 38.8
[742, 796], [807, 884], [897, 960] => -2.4 yr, 37.9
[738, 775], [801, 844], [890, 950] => -1.3 yr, 36.9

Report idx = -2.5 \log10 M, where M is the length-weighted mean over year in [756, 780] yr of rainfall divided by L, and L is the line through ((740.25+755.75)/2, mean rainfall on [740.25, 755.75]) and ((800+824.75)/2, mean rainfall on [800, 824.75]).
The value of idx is 0.029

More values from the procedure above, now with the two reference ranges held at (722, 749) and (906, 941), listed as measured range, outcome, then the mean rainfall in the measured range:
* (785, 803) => 0.07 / 32.8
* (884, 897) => 0.06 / 40.1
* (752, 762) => -0.01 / 32.6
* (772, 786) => 0.03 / 33.2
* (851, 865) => 0.00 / 39.8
